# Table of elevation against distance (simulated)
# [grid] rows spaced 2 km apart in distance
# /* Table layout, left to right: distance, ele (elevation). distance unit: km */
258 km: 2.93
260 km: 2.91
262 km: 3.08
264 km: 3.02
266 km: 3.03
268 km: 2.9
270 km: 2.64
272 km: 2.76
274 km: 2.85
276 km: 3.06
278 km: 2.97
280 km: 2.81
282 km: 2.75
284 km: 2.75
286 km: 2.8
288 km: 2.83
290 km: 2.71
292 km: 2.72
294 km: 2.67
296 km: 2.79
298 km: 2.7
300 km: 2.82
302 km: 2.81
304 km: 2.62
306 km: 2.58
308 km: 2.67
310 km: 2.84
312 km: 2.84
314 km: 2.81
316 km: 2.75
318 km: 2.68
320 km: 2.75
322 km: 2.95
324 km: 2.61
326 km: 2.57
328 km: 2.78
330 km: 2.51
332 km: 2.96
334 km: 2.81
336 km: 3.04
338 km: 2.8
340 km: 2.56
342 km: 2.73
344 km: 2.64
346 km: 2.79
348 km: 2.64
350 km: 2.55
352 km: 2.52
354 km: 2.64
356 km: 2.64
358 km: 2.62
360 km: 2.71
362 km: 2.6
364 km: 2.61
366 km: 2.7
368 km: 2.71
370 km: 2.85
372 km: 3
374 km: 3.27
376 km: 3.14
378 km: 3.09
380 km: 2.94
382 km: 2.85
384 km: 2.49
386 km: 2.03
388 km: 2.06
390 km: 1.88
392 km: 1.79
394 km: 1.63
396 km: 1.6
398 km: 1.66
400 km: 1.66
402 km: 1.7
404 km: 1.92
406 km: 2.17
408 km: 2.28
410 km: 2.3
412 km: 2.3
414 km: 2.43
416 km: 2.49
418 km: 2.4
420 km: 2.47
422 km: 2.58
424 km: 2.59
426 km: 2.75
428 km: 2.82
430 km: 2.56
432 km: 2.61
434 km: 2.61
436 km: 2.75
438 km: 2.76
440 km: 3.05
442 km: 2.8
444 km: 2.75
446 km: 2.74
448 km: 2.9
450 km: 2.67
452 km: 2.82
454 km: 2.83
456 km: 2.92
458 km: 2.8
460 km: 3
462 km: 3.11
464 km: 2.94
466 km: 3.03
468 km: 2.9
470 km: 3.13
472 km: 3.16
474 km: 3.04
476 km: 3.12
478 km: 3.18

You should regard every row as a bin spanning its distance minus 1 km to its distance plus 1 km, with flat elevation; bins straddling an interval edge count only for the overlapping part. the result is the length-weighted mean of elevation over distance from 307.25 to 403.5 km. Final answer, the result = 2.57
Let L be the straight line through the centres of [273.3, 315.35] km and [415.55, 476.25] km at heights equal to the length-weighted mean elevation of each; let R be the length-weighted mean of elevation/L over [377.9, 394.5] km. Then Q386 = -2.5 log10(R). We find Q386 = 0.22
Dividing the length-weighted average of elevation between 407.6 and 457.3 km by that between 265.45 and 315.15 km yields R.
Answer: 0.95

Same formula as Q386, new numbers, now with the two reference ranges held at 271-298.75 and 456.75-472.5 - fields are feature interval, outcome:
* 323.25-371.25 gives 0.069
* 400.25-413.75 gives 0.362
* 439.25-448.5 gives 0.052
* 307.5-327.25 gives 0.033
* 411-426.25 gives 0.185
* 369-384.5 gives -0.024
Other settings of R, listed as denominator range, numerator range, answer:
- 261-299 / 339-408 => 0.86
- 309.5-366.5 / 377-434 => 0.85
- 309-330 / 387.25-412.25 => 0.69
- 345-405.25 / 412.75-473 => 1.14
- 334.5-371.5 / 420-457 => 1.02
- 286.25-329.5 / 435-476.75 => 1.06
